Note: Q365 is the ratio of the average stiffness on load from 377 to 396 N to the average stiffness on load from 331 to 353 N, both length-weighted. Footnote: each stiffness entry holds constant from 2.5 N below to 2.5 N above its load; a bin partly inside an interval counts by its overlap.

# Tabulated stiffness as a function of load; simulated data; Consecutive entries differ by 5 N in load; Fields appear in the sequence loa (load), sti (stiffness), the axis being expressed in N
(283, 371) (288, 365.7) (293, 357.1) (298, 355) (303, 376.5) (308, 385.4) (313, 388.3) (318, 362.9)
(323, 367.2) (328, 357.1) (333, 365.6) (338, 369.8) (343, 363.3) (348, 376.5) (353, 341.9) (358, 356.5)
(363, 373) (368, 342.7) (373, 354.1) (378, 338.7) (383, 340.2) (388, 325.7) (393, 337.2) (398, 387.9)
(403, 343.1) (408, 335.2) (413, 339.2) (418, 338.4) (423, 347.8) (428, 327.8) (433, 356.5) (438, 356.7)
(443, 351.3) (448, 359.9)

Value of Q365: 0.92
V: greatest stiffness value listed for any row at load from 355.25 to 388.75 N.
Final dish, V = 373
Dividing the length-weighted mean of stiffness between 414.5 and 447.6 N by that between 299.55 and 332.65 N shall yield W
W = 0.93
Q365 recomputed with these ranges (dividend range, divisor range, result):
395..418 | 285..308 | 0.96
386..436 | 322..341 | 0.94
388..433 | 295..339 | 0.93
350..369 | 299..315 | 0.93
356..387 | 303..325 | 0.93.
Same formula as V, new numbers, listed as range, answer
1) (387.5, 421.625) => 387.9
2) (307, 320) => 388.3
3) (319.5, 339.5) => 369.8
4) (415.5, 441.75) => 356.7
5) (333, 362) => 376.5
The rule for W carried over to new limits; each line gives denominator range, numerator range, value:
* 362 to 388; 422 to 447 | 1.01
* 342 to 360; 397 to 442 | 0.97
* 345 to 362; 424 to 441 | 0.97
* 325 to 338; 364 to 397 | 0.95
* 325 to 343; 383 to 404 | 0.96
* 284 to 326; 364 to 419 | 0.93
